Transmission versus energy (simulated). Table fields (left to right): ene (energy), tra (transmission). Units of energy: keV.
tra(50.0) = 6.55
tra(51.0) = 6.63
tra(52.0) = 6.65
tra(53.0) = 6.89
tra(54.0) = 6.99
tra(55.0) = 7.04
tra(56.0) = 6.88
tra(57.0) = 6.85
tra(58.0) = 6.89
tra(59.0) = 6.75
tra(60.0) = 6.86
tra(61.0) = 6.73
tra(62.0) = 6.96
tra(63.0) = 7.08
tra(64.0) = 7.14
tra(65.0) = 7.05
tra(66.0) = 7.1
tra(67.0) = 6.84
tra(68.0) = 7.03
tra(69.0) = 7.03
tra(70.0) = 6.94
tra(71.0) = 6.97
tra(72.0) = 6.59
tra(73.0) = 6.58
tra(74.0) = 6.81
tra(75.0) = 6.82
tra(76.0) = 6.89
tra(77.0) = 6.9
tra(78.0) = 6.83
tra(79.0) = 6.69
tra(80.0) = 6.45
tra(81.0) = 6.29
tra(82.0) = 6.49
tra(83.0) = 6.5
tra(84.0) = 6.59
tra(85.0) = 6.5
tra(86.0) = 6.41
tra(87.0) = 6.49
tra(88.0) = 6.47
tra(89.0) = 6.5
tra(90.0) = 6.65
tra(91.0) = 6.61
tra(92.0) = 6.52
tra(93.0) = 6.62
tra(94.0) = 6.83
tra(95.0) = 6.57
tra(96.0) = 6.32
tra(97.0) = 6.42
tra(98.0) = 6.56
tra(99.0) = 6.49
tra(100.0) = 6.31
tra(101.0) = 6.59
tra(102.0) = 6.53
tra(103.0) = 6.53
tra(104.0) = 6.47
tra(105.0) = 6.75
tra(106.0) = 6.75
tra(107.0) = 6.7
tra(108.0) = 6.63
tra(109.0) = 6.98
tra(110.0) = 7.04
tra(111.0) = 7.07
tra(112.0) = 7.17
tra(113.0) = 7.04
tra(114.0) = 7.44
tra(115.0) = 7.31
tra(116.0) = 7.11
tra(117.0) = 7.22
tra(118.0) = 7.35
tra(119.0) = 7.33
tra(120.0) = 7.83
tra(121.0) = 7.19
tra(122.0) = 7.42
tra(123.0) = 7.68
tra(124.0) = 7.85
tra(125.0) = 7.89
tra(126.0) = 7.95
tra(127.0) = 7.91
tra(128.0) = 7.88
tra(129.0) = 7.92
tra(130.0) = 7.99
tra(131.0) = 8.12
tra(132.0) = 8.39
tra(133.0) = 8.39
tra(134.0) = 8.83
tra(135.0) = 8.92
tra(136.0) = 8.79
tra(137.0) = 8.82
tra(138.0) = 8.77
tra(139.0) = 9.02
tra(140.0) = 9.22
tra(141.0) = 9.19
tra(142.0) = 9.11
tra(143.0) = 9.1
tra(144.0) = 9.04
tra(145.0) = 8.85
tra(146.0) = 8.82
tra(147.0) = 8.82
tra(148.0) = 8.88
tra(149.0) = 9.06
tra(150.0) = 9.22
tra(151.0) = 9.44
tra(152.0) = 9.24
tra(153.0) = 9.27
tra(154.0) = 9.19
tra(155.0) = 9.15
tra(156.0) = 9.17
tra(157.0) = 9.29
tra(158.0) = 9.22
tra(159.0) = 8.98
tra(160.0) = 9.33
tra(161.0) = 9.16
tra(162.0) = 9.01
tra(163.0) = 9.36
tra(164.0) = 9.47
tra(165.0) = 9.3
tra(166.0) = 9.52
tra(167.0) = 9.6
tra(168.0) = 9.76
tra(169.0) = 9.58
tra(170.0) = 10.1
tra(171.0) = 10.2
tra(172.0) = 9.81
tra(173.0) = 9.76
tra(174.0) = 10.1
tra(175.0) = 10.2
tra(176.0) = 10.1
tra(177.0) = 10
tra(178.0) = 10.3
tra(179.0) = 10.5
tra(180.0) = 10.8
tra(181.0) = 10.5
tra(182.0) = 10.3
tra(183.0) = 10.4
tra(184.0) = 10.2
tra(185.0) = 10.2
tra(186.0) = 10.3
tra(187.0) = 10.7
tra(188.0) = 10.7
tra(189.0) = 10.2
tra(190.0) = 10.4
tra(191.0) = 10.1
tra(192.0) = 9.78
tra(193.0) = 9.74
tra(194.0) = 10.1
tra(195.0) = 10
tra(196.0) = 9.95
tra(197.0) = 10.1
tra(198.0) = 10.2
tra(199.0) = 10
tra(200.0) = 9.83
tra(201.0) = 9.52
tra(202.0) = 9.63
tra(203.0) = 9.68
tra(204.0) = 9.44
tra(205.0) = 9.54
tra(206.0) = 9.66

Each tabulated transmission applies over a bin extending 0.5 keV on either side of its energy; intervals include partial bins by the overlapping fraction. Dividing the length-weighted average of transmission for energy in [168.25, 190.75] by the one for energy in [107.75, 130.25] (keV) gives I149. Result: 1.37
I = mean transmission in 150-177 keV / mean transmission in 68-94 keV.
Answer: 1.4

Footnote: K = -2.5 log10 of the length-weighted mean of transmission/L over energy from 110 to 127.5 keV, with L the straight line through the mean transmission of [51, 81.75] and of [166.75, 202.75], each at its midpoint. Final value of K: 0.117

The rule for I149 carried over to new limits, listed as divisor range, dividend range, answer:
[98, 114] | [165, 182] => 1.49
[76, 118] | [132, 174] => 1.37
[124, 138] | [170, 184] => 1.23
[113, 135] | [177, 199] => 1.32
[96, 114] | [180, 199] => 1.52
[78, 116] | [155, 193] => 1.48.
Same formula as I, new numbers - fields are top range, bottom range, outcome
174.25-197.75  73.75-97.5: 1.55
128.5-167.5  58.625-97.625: 1.34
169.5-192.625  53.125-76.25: 1.48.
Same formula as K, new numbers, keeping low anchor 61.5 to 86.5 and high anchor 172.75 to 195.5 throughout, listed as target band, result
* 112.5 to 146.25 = 0.05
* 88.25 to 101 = 0.14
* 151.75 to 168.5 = 0.02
